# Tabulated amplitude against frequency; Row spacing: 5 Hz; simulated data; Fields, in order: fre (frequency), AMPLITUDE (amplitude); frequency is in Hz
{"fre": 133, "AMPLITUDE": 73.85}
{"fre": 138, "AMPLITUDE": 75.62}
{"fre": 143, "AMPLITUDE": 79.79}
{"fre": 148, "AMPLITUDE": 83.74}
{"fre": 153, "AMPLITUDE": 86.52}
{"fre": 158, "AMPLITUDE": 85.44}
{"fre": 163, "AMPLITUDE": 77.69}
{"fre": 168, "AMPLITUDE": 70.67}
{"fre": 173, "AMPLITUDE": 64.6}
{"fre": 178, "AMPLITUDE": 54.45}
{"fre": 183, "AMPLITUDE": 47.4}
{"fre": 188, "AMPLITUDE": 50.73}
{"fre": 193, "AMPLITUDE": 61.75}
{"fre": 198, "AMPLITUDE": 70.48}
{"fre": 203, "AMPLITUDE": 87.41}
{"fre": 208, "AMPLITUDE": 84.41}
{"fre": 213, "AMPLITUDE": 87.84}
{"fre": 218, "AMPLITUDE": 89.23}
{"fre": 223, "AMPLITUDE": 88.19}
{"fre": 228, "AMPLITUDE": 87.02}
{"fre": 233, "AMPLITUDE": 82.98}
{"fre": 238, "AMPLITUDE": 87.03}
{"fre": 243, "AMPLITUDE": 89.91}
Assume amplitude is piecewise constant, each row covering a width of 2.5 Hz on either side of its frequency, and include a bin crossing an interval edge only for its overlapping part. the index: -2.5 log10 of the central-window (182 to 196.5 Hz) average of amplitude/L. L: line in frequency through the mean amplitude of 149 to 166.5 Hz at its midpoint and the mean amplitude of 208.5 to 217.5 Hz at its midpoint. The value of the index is 0.48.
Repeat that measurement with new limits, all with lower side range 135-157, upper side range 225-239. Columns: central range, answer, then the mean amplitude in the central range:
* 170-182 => 0.38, 58.5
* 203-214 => -0.02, 86.2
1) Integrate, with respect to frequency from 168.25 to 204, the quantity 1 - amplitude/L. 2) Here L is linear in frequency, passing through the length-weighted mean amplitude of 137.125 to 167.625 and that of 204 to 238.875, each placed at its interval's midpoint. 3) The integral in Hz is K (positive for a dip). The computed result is 9.4 Hz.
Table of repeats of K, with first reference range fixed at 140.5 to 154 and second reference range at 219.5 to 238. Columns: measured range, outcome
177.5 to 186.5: 3.7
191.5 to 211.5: 1.9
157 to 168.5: 0.7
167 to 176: 1.9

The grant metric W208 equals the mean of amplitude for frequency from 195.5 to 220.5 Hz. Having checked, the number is 83.9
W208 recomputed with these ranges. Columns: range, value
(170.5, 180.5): 59.5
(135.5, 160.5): 82.2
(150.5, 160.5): 86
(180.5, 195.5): 53.3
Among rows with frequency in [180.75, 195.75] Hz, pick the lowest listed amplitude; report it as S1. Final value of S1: 47.4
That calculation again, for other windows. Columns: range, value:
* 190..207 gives 61.75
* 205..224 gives 84.41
